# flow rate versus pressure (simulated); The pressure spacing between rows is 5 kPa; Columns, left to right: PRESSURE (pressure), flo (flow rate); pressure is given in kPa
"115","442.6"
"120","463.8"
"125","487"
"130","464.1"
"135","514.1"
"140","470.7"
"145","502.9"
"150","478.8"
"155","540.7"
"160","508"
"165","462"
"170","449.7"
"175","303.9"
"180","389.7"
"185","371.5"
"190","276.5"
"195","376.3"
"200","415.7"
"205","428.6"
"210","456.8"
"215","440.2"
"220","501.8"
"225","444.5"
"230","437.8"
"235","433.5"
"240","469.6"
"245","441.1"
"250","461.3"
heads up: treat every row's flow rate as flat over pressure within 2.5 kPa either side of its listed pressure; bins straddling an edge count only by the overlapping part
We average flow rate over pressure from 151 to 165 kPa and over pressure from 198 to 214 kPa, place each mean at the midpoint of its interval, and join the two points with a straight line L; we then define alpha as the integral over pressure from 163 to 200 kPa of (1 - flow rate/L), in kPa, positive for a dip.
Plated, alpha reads 7.5 kPa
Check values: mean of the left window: 508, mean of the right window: 435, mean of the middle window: 377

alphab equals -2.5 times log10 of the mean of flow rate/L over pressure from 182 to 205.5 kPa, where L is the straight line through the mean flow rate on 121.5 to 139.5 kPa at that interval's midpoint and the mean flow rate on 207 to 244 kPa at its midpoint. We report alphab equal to 0.25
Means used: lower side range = 485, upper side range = 454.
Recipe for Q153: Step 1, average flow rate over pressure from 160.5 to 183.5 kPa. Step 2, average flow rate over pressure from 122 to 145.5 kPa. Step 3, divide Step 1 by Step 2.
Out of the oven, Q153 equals 0.8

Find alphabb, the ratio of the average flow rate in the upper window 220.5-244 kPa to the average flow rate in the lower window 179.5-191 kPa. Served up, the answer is 1.30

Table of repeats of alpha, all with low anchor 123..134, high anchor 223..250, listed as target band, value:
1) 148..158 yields -0.8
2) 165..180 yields 2.4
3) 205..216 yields 0.2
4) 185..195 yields 2.9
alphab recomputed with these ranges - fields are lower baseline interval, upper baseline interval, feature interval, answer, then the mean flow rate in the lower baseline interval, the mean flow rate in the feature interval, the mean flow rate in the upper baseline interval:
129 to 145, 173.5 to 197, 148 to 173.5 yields -0.153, 488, 481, 345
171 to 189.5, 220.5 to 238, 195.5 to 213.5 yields -0.072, 354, 428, 447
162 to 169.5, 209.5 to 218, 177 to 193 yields 0.304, 462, 346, 450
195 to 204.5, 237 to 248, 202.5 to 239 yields -0.047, 408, 450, 455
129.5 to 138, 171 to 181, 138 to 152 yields -0.065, 494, 485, 356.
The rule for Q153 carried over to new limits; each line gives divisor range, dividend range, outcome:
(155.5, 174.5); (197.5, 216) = 0.94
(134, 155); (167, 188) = 0.76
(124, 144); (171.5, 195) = 0.71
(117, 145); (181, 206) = 0.77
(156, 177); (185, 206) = 0.84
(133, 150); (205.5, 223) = 0.94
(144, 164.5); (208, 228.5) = 0.91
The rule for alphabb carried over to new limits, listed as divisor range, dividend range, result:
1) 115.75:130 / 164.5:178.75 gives 0.84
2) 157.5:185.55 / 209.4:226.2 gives 1.11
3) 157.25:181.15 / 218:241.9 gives 1.07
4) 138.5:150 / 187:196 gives 0.66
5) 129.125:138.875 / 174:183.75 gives 0.73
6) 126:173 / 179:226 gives 0.84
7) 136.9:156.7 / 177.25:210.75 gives 0.77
